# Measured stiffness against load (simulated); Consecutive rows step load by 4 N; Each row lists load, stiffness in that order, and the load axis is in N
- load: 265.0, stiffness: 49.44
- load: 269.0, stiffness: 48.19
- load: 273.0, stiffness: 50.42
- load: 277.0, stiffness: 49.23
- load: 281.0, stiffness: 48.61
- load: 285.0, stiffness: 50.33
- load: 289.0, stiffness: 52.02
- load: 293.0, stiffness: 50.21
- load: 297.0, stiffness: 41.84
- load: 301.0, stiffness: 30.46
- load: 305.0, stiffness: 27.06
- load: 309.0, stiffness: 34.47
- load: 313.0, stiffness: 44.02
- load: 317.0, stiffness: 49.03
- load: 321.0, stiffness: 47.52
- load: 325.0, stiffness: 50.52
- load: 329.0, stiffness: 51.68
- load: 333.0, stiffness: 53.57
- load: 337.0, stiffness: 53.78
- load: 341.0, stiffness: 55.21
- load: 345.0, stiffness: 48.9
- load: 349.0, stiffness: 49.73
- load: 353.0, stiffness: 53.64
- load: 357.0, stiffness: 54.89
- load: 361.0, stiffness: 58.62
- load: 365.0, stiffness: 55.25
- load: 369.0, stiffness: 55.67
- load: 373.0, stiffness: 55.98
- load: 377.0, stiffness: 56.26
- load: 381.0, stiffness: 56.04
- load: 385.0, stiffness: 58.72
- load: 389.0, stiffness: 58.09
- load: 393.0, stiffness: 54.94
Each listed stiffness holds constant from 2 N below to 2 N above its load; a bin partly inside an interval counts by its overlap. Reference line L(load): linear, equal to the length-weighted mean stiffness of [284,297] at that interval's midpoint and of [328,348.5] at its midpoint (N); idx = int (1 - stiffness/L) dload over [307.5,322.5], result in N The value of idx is 2.1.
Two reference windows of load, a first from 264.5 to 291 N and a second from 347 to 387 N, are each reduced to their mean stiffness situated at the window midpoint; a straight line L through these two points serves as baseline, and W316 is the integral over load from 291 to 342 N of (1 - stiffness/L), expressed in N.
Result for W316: 7.03 N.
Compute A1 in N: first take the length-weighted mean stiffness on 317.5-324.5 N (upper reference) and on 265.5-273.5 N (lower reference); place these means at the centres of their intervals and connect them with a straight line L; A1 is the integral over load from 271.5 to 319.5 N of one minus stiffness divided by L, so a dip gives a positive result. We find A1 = 4.8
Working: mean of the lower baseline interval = 49.1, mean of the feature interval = 43.9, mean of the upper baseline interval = 48.5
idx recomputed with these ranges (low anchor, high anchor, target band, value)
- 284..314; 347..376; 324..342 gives -1.7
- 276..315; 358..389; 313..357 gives -1.3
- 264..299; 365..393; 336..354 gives 0.6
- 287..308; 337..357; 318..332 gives -1.0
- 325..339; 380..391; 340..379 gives 0.6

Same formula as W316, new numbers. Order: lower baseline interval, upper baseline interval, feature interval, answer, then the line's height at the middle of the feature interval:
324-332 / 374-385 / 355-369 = -0.33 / 54.9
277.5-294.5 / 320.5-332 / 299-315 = 5.20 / 50.4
